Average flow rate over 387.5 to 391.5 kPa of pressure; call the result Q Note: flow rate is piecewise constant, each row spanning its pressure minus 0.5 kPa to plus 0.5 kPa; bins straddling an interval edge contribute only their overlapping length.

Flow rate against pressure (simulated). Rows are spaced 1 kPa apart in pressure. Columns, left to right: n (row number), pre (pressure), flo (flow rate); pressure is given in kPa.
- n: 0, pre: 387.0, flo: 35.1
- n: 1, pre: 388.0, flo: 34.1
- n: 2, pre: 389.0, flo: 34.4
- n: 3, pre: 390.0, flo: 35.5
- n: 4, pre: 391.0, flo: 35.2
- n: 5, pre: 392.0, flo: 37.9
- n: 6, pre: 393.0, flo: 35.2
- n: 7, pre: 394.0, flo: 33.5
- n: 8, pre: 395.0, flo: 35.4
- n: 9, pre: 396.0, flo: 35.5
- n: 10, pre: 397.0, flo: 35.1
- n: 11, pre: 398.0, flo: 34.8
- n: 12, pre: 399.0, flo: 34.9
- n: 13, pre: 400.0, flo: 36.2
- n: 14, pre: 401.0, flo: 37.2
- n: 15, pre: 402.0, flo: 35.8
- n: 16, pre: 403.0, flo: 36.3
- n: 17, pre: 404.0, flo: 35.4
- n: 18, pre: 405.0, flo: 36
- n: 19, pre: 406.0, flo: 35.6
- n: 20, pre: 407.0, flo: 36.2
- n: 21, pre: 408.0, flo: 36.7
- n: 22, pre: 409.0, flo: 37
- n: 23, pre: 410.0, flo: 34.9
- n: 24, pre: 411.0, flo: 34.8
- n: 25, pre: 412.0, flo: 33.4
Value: 34.8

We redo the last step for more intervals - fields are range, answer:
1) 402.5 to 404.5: 35.8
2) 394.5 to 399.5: 35.1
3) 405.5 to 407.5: 35.9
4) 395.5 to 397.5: 35.3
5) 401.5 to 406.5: 35.8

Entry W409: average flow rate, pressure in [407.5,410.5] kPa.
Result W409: 36.2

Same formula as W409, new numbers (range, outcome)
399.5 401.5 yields 36.7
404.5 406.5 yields 35.8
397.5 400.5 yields 35.3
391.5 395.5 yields 35.5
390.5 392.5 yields 36.5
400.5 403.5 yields 36.4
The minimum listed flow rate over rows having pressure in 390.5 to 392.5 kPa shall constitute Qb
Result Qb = 35.2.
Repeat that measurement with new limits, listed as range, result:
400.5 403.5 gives 35.8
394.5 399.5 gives 34.8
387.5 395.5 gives 33.5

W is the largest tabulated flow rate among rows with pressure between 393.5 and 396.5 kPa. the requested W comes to 35.5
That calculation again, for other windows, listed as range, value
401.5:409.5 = 37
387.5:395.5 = 37.9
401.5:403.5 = 36.3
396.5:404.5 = 37.2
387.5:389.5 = 34.4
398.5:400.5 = 36.2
